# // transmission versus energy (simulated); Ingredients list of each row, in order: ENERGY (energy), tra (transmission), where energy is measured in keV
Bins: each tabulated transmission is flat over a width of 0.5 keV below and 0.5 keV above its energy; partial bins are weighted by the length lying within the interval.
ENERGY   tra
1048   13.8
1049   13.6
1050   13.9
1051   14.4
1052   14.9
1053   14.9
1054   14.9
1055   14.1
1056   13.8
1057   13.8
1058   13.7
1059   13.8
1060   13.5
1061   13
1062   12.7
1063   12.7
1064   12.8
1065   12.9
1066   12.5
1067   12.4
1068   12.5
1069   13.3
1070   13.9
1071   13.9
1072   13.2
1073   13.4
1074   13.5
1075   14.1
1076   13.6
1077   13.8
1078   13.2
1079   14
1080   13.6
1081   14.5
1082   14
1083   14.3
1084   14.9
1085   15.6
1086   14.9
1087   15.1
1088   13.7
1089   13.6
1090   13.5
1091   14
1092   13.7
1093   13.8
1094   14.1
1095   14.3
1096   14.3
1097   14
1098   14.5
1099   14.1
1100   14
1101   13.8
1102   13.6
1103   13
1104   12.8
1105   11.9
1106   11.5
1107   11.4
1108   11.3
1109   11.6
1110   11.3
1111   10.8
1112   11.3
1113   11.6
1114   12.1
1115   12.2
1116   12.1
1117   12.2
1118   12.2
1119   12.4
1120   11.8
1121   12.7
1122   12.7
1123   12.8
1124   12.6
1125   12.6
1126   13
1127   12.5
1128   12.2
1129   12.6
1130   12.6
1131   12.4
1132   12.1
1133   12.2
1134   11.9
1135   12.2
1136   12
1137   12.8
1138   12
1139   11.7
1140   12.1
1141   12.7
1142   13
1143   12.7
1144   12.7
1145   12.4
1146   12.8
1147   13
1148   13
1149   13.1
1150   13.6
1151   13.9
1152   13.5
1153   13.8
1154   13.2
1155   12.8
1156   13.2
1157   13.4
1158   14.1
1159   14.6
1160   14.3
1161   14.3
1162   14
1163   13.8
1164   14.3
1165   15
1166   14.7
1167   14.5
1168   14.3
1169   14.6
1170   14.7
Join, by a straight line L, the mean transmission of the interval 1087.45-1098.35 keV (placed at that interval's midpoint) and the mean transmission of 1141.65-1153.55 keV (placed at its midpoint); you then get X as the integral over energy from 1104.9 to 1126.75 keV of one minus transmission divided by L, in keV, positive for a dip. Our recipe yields 2.55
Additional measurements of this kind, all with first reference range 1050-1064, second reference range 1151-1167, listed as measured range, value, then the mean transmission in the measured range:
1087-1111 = 1.2 keV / 13.2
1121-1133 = 1.2 keV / 12.5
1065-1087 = 0.1 keV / 13.8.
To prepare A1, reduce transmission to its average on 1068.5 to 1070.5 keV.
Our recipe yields 13.6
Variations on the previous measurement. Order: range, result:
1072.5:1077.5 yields 13.7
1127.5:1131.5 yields 12.4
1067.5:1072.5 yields 13.4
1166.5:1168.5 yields 14.4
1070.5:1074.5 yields 13.5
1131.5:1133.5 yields 12.1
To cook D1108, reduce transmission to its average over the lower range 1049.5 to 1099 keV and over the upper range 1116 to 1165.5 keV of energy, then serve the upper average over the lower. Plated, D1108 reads 0.9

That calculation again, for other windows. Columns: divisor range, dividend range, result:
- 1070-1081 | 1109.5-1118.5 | 0.86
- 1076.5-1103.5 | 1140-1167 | 0.96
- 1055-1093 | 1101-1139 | 0.89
